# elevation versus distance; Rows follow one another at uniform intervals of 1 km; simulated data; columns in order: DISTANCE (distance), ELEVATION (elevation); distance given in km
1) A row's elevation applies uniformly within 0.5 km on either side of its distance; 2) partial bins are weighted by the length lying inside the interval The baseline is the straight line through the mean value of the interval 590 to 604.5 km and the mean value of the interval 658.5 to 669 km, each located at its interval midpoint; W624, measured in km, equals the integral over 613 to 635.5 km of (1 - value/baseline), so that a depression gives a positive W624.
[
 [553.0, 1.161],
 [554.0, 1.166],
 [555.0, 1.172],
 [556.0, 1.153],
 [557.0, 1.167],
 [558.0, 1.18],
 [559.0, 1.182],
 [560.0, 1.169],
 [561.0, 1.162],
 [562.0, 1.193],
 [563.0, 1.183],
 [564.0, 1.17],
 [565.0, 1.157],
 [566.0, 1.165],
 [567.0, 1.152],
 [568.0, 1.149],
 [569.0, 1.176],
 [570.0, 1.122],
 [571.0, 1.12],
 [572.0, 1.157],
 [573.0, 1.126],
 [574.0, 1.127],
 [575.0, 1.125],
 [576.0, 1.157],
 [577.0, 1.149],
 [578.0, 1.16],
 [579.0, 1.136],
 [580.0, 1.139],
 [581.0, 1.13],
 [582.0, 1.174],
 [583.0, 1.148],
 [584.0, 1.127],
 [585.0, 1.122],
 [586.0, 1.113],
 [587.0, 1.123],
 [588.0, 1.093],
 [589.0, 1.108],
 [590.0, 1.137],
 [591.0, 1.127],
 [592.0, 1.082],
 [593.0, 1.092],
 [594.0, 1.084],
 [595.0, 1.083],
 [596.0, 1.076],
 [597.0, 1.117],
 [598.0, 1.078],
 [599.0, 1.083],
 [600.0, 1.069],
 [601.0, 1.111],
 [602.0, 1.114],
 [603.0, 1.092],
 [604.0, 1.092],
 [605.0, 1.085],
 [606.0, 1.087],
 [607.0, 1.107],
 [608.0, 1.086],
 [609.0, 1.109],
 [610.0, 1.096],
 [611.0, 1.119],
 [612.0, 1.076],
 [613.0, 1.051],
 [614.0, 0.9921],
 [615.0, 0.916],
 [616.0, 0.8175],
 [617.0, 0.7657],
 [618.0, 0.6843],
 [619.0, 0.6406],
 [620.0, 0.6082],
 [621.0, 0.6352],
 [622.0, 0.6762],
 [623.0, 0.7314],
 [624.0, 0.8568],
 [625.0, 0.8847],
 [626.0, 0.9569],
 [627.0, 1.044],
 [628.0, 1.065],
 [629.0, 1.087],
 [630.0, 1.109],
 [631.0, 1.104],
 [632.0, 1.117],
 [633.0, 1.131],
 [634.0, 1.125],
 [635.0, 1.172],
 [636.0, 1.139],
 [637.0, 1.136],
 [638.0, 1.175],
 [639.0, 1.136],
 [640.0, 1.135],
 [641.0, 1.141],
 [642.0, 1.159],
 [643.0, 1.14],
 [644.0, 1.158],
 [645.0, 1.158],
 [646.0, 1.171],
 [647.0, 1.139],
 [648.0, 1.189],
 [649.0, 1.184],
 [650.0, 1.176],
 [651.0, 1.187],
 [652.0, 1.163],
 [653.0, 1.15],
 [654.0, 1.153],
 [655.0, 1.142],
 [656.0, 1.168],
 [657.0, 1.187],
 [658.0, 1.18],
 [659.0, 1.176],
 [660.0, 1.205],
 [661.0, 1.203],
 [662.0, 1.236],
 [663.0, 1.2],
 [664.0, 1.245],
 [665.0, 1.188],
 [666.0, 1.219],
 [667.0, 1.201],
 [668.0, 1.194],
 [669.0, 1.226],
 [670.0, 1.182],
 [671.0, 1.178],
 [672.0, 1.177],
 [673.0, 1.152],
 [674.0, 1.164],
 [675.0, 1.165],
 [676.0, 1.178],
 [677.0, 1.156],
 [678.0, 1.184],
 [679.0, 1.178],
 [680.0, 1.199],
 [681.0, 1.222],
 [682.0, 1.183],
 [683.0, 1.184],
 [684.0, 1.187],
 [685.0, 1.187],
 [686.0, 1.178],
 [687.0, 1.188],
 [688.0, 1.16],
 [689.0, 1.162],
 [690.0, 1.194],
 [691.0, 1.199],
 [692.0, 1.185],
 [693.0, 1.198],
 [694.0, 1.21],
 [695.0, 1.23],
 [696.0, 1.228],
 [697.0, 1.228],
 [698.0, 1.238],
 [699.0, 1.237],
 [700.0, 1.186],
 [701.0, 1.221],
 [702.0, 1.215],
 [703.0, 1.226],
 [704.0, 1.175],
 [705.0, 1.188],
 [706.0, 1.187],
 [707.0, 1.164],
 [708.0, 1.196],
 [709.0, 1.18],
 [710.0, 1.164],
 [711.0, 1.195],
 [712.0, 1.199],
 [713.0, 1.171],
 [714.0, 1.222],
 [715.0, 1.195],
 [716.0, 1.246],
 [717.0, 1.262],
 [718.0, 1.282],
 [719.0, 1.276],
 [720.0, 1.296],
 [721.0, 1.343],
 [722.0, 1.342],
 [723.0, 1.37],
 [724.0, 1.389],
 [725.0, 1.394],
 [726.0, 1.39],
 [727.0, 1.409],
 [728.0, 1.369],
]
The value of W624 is 4.42 km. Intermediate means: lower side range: 1.09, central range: 0.918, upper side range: 1.21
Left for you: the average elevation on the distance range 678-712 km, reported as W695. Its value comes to 1.2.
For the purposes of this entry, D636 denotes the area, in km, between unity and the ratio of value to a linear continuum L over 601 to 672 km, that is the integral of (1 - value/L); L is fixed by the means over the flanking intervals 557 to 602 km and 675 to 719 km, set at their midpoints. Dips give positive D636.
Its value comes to 5.2 km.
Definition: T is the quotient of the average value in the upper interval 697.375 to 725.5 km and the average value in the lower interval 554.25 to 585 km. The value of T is 1.1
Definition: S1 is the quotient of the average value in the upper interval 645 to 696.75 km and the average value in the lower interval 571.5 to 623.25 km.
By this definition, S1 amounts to 1.14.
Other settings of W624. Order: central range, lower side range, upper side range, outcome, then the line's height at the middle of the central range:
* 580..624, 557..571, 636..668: 5.6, 1.17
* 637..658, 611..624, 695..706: -4.4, 0.958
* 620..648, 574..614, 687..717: 2.3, 1.14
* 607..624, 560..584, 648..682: 4.2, 1.17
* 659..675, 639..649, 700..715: -0.4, 1.17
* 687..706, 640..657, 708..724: 0.3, 1.23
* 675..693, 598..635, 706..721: -0.5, 1.15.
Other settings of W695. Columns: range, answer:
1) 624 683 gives 1.15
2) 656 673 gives 1.2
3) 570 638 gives 1.05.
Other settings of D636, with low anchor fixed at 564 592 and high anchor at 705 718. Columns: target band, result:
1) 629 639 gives 0.28 km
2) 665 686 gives -0.03 km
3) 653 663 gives -0.06 km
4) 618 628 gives 3.18 km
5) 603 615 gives 0.80 km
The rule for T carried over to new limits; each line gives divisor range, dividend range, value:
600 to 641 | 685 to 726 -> 1.22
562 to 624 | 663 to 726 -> 1.15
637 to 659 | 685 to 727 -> 1.06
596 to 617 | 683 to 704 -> 1.14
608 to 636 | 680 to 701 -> 1.26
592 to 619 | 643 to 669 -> 1.14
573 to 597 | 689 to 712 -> 1.07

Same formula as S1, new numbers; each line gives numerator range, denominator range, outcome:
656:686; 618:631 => 1.38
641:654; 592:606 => 1.07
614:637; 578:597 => 0.83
